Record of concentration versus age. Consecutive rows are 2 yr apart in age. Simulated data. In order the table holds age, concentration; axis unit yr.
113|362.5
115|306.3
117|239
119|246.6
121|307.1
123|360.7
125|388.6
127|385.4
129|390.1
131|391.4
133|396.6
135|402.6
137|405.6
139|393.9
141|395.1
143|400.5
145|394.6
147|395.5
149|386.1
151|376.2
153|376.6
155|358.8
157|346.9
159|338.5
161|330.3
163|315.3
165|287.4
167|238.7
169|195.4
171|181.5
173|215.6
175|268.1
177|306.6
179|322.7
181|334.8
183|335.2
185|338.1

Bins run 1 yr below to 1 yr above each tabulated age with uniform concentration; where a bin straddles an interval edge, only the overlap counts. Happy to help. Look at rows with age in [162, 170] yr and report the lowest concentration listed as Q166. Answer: 195.4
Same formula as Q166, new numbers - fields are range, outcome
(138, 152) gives 376.2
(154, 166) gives 287.4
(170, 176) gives 181.5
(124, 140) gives 385.4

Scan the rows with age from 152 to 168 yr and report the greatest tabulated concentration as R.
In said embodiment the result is 376.6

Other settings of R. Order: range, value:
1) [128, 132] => 391.4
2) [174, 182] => 334.8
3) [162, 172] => 315.3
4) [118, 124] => 360.7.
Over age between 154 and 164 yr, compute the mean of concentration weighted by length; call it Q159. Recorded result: 338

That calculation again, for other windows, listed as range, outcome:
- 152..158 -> 361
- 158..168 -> 302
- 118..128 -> 338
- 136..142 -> 398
